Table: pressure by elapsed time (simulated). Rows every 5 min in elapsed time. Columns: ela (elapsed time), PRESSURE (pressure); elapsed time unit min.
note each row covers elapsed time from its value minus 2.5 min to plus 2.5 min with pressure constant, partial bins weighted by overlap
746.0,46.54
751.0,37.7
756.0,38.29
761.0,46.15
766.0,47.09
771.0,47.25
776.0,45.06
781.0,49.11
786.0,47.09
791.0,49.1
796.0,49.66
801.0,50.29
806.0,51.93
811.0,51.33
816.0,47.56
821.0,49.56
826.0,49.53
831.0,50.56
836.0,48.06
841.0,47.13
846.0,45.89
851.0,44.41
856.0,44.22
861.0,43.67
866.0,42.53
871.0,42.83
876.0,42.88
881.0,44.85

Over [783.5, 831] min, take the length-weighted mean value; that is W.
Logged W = 49.6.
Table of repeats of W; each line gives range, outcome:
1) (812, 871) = 46.6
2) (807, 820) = 49.7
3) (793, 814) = 50.7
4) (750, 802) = 46.2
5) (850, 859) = 44.3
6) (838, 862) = 45.2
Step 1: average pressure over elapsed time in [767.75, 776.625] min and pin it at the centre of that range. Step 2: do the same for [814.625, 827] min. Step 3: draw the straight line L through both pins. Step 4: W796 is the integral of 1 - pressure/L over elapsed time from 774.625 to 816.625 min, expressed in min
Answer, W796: -1.34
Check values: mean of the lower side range 46.5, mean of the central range 49.2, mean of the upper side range 48.9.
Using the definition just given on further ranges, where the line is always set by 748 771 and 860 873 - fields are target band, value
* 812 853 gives -4.8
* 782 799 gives -2.3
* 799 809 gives -1.9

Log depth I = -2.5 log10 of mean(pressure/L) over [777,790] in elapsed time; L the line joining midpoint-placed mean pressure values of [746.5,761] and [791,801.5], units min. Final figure -0.02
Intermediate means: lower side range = 40.6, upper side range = 49.7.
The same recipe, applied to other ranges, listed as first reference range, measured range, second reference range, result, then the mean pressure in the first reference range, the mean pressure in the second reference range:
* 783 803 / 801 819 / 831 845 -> -0.04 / 49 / 47.9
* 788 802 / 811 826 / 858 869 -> -0.04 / 49.5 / 43.1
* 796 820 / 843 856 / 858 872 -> 0.00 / 50.2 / 43.1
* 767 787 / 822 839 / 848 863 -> -0.10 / 47.1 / 44.2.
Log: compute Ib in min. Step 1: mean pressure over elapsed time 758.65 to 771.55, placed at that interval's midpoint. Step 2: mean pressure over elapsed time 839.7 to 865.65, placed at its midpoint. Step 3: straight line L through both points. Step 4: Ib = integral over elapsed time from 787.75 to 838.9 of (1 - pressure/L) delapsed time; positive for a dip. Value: -4.5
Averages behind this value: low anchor 46.8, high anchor 44.8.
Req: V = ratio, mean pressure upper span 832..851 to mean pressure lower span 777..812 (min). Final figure 0.95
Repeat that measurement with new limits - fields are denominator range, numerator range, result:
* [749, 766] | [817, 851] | 1.15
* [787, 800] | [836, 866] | 0.92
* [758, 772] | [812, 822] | 1.05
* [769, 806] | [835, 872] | 0.92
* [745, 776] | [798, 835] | 1.14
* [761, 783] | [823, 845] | 1.04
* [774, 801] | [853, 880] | 0.90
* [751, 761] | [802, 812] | 1.28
